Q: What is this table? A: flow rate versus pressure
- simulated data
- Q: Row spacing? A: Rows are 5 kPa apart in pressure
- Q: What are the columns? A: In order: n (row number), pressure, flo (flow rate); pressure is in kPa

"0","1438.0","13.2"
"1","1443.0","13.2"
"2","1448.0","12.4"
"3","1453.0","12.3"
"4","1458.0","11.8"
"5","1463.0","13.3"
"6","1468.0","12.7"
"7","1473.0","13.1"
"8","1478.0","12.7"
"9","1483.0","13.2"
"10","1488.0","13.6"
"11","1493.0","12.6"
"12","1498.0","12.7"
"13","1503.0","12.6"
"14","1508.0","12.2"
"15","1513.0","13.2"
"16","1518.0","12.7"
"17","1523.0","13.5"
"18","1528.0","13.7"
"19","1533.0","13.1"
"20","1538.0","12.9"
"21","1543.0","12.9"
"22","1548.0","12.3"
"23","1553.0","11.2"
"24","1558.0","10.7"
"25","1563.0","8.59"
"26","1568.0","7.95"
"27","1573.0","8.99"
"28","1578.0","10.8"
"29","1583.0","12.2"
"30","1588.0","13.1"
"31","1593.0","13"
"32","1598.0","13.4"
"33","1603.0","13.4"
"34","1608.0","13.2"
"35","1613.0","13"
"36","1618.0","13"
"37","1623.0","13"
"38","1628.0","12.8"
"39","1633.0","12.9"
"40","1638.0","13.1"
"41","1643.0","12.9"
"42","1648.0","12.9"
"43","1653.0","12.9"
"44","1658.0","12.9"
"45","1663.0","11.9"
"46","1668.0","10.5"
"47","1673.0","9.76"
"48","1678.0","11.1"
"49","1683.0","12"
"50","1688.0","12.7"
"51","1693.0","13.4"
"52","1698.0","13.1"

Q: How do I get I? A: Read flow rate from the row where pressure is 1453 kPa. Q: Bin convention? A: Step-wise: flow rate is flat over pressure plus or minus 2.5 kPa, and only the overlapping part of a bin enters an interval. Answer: 12.3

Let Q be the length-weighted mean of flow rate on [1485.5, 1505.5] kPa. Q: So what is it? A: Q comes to 12.9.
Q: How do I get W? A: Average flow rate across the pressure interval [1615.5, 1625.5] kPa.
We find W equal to 13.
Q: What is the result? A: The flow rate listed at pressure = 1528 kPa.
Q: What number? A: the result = 13.7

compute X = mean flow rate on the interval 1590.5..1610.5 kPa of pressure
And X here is 13.2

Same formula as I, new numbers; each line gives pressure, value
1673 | 9.76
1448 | 12.4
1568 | 7.95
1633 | 12.9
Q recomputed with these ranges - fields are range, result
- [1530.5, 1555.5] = 12.5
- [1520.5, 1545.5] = 13.2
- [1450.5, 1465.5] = 12.5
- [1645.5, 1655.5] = 12.9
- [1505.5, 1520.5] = 12.7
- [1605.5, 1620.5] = 13.1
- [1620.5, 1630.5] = 12.9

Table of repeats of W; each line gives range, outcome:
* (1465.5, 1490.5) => 13.1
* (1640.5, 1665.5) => 12.7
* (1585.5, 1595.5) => 13.1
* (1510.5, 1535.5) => 13.2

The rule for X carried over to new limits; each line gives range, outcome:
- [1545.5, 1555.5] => 11.8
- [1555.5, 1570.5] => 9.08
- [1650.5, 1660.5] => 12.9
